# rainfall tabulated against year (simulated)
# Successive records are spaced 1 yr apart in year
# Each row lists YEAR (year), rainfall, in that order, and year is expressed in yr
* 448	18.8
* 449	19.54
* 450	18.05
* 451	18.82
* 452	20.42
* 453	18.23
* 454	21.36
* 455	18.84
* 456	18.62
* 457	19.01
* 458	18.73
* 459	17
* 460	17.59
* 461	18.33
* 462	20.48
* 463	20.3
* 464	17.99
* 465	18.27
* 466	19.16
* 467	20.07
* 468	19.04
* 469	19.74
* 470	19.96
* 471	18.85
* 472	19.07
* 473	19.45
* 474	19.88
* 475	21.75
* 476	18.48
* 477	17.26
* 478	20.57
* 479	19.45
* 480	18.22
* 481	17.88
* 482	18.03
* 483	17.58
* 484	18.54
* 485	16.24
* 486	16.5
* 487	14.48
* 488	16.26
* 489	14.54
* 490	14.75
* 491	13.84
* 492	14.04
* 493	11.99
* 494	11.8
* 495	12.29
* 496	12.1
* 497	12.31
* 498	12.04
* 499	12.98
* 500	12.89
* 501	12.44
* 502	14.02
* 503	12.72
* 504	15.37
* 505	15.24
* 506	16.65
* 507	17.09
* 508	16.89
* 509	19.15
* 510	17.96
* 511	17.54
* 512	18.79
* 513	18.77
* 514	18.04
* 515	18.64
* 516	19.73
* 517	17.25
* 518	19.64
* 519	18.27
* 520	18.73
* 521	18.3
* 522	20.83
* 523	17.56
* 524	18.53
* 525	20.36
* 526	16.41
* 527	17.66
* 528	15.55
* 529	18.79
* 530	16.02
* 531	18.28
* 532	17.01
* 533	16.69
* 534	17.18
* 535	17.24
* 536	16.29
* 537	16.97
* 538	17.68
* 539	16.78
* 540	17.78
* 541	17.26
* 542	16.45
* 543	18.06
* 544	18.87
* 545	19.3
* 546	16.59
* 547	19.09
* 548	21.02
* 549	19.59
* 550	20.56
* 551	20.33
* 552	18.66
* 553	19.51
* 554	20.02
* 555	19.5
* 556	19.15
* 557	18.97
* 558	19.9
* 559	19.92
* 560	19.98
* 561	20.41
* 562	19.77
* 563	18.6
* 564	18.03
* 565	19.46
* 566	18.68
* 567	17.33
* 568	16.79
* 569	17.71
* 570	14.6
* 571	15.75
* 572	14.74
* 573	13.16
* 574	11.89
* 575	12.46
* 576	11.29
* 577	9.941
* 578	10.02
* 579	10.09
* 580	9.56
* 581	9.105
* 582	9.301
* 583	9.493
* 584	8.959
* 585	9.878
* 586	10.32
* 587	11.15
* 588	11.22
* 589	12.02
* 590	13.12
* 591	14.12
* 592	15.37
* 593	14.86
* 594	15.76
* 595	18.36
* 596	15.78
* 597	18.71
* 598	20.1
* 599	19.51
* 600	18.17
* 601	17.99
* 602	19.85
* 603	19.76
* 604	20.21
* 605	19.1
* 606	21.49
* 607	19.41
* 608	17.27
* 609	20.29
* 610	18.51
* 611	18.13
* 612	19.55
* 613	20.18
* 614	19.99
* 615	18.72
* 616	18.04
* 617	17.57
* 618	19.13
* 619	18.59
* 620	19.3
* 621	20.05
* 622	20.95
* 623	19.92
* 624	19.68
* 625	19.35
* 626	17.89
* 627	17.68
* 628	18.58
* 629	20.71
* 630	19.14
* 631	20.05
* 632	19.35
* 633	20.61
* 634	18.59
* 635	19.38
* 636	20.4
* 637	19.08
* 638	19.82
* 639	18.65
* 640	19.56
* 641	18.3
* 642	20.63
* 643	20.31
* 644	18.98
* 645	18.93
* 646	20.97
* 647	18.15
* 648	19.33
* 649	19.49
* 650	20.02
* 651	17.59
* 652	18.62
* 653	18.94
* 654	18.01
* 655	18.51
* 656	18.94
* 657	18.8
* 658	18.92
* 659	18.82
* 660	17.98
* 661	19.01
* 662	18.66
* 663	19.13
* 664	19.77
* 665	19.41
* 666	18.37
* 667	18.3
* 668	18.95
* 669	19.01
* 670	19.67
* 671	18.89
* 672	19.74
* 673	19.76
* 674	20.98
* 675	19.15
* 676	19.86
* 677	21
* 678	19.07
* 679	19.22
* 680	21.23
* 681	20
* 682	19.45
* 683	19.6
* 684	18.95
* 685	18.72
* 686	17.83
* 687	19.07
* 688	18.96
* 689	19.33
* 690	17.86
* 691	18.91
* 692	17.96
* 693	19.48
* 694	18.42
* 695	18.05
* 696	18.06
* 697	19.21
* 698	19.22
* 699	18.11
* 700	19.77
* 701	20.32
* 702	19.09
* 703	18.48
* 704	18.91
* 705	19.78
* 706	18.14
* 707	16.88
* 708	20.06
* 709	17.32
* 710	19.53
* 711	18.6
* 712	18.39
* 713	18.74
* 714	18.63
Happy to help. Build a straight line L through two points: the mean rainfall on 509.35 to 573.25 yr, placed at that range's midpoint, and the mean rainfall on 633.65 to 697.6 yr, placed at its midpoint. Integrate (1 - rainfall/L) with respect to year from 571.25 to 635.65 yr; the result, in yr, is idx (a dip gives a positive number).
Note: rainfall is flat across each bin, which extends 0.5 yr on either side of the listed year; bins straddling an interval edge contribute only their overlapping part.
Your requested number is 7.7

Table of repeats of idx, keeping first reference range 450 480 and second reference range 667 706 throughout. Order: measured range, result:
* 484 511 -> 6.4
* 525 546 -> 2.0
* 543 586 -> 6.9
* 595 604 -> 0.2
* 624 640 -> -0.1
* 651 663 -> 0.3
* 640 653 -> -0.1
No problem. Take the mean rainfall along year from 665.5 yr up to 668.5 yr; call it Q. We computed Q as 18.5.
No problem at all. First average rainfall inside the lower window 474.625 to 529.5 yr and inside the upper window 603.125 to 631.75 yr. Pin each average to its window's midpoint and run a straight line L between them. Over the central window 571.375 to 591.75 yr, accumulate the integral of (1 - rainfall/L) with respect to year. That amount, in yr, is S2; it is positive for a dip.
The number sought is 8.03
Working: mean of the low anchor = 16.6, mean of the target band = 11.2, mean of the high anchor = 19.3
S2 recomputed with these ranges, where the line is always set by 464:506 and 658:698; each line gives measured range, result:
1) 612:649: -1.82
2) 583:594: 3.51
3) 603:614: -0.80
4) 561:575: 0.72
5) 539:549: -0.61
